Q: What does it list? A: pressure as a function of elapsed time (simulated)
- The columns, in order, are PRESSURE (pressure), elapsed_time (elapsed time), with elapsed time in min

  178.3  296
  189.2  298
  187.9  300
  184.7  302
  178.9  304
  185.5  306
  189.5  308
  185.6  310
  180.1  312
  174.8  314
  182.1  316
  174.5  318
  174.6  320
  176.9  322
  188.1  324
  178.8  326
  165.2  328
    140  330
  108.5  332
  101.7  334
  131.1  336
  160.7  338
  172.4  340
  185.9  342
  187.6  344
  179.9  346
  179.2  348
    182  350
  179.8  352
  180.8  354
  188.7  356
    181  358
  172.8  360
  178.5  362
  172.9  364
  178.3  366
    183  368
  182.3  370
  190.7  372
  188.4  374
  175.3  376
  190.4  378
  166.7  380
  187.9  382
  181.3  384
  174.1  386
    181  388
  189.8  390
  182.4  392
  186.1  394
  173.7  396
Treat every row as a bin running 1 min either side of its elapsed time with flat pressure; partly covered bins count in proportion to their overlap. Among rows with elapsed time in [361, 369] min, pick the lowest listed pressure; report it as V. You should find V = 172.9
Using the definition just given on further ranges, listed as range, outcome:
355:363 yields 172.8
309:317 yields 174.8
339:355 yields 172.4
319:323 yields 174.6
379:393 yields 166.7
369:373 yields 182.3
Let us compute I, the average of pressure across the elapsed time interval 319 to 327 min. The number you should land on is 180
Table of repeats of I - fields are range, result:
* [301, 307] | 183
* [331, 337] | 114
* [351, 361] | 181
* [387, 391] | 185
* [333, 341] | 141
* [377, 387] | 180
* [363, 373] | 181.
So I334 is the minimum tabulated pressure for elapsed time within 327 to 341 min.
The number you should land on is 101.7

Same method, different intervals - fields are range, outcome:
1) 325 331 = 140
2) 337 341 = 160.7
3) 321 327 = 176.9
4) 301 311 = 178.9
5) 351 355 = 179.8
